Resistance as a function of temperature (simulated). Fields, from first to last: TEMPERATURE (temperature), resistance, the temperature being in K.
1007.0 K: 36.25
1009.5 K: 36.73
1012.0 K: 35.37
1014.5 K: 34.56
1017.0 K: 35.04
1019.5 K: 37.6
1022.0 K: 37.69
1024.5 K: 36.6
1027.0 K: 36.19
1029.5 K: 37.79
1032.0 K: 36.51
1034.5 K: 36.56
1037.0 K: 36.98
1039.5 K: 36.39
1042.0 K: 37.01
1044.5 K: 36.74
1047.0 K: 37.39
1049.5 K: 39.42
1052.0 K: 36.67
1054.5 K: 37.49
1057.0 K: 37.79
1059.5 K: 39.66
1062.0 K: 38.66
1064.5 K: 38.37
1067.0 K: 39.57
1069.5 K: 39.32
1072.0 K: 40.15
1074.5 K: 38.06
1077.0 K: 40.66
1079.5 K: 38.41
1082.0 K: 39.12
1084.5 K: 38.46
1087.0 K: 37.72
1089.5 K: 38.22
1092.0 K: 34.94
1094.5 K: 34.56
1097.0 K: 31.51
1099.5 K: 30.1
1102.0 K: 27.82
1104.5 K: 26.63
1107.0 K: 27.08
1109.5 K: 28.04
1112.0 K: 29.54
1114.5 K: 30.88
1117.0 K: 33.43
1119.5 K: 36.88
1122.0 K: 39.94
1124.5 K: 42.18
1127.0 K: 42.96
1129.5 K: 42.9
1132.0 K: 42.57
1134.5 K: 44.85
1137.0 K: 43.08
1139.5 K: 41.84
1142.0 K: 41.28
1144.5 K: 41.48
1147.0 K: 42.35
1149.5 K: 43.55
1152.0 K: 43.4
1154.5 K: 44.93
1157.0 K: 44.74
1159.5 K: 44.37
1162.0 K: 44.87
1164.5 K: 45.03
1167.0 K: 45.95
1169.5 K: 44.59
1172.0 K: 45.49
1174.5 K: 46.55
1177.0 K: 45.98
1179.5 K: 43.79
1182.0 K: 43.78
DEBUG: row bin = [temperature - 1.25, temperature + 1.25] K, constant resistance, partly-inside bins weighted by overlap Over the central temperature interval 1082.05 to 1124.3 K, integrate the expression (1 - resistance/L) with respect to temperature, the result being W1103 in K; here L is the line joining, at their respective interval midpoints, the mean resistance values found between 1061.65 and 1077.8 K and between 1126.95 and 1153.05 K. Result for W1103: 7.9 K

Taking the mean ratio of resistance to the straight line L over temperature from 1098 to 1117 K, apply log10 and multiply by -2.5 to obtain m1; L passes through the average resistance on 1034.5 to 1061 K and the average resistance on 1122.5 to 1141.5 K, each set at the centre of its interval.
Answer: 0.38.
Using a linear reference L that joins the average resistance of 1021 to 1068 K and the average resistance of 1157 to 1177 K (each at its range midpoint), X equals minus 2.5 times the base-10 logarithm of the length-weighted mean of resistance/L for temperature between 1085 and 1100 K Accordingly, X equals 0.16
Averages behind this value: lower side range 37.5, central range 34.9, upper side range 45.3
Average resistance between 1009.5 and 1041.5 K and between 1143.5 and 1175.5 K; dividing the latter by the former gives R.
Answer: 1.22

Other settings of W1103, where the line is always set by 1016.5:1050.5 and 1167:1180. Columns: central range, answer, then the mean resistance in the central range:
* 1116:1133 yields 0.9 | 40.2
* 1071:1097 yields 1.5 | 37.7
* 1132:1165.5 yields 0.4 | 43.5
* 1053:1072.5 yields 0.0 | 38.8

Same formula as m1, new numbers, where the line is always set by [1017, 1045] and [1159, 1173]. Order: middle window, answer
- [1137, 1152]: 0.04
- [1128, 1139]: 0.00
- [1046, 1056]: 0.01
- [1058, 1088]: 0.01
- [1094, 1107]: 0.36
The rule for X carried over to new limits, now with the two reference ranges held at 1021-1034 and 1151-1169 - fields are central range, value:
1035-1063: 0.02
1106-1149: 0.12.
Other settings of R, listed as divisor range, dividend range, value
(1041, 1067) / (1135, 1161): 1.14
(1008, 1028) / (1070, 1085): 1.08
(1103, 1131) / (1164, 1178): 1.32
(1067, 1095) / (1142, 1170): 1.15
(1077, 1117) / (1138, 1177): 1.33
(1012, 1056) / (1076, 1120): 0.91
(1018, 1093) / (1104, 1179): 1.08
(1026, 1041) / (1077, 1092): 1.04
